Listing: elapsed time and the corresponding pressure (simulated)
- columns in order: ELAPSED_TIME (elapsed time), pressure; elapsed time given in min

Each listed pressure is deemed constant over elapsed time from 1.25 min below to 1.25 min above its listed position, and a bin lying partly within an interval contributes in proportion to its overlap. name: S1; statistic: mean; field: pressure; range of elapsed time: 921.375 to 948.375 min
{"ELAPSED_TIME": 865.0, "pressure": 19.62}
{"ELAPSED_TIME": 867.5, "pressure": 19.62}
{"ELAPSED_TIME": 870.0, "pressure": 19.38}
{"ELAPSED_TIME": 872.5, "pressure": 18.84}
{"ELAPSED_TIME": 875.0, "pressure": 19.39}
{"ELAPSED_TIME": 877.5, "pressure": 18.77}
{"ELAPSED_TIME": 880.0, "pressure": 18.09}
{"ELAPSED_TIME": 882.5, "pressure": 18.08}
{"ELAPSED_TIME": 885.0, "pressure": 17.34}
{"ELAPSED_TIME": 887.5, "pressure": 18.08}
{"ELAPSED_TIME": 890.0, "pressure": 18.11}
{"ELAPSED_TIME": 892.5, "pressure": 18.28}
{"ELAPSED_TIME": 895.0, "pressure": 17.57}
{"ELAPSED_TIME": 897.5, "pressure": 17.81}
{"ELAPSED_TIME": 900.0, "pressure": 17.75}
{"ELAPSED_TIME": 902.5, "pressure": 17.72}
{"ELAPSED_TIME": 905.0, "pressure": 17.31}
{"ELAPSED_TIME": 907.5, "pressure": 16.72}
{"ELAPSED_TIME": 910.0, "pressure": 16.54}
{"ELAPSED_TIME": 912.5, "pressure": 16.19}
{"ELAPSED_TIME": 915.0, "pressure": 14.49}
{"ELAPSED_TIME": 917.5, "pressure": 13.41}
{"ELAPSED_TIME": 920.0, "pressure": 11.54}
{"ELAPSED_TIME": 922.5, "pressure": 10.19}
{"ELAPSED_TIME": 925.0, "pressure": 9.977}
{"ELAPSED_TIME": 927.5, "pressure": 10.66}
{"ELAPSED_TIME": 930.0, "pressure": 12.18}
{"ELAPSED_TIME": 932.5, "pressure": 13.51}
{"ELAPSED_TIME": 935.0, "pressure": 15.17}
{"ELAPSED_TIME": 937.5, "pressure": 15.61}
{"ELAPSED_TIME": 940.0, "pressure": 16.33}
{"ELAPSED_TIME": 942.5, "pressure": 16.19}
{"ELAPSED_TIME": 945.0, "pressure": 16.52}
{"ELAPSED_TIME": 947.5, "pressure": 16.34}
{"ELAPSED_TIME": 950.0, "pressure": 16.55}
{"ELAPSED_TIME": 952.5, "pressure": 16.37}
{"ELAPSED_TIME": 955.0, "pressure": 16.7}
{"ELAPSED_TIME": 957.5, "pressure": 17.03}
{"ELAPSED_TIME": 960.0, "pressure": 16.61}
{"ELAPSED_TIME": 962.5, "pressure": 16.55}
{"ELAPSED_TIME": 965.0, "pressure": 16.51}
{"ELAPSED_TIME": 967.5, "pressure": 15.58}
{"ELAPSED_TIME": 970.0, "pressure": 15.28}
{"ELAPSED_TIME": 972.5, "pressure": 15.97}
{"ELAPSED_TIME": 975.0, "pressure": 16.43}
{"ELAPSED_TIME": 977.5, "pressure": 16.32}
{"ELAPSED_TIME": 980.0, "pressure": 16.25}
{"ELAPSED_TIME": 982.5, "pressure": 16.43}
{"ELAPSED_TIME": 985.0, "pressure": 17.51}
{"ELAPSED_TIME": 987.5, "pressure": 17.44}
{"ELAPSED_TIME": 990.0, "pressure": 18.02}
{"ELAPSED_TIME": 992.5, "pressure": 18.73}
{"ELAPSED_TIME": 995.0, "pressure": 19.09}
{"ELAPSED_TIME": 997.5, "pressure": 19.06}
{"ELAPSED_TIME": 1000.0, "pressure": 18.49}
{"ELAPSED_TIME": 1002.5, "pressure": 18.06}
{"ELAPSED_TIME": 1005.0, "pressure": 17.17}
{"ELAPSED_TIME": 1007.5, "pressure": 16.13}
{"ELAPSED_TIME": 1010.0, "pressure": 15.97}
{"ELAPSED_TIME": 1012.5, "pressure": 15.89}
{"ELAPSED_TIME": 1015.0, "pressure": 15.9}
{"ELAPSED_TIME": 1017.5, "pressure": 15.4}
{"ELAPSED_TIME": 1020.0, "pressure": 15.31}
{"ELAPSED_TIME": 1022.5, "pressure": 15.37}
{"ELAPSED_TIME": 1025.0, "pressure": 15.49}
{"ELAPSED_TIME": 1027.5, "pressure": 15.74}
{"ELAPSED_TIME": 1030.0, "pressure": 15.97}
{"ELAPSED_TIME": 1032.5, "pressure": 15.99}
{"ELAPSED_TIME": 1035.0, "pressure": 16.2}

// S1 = 13.9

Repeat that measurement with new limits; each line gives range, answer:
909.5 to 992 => 15.4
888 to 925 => 15.8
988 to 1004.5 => 18.5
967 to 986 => 16.2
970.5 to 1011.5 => 17.3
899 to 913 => 17.1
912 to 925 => 12.7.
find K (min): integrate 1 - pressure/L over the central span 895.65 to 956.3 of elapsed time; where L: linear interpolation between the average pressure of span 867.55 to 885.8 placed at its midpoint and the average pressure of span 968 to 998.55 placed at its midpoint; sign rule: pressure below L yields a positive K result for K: 9.7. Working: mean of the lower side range 18.7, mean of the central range 15.1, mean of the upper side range 17.2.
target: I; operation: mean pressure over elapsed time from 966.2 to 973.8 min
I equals 15.6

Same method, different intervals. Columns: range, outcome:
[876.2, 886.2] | 18.1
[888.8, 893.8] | 18.2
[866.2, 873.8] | 19.3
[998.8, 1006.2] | 17.9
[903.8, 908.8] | 17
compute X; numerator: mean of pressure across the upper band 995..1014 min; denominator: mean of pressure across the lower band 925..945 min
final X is 1.23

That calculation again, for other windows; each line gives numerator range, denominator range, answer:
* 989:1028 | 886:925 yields 1.06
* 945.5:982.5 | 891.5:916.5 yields 0.96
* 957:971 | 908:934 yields 1.25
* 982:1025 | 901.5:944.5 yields 1.19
